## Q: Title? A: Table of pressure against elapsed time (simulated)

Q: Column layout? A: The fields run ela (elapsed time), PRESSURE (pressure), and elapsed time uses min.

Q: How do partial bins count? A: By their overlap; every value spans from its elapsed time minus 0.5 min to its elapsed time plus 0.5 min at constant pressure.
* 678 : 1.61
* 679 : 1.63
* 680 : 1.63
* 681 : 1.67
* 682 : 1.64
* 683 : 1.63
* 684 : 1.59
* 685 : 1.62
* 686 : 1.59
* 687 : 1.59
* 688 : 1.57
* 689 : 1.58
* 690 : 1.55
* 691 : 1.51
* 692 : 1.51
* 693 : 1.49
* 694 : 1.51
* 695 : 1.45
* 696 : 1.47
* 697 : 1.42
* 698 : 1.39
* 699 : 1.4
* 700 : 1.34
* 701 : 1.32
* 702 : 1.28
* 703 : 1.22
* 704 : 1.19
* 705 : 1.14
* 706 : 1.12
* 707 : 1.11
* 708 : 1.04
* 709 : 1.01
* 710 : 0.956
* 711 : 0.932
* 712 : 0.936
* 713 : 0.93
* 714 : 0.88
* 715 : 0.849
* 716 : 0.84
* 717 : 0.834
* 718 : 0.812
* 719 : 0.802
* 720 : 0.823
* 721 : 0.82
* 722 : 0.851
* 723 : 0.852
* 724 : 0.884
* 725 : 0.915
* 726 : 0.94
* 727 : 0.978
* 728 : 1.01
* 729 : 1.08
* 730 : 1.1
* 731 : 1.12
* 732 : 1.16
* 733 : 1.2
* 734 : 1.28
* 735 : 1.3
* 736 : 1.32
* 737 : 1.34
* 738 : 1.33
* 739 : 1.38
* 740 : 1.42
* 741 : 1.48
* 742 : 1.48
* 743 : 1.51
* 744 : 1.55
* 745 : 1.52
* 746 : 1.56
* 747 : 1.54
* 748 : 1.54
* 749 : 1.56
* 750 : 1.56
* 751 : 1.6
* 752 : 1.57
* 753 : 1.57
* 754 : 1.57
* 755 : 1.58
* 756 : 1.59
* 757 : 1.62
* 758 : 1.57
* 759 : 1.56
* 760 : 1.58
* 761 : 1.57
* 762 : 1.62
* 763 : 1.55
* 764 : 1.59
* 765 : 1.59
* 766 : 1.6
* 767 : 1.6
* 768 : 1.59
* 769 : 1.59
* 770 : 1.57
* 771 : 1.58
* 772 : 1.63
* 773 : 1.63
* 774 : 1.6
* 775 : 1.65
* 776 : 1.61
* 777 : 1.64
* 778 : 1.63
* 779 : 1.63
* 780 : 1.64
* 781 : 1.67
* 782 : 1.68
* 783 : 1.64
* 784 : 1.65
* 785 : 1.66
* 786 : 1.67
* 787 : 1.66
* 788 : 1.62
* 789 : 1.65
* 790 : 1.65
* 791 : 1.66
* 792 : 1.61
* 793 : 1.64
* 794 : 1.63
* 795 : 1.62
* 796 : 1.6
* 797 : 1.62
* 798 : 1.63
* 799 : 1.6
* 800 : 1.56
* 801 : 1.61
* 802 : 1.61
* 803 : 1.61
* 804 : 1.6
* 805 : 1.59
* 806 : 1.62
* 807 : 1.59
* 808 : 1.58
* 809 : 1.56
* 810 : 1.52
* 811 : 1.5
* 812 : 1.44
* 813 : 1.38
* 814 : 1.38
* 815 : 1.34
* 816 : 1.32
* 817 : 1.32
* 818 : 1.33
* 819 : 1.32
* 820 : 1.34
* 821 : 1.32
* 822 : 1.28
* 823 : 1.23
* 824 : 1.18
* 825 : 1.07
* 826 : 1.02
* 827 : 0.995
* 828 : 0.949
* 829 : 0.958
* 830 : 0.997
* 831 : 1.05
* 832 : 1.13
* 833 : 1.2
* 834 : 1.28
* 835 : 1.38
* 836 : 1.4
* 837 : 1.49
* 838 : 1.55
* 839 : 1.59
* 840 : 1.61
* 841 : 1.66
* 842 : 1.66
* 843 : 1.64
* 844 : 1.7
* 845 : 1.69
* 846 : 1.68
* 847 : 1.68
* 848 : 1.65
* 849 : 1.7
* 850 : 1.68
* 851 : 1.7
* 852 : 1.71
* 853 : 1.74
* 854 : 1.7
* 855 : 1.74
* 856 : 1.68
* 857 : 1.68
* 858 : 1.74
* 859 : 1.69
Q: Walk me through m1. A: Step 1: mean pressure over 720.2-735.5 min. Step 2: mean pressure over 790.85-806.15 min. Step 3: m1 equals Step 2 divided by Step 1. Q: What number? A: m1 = 1.57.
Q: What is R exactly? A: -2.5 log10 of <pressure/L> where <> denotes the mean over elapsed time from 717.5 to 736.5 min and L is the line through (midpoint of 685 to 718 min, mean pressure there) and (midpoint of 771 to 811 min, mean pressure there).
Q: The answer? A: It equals 0.32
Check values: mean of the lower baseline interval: 1.25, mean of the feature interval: 1.01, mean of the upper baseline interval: 1.62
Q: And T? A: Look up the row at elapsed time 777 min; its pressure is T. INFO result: 1.64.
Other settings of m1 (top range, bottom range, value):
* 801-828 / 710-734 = 1.46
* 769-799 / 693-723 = 1.49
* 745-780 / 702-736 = 1.58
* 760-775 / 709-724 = 1.83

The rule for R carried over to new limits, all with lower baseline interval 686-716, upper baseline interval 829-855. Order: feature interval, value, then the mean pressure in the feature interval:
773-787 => -0.17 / 1.64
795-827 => 0.02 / 1.44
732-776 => -0.12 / 1.52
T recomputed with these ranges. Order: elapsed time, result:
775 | 1.65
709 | 1.01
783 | 1.64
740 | 1.42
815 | 1.34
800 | 1.56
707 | 1.11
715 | 0.849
